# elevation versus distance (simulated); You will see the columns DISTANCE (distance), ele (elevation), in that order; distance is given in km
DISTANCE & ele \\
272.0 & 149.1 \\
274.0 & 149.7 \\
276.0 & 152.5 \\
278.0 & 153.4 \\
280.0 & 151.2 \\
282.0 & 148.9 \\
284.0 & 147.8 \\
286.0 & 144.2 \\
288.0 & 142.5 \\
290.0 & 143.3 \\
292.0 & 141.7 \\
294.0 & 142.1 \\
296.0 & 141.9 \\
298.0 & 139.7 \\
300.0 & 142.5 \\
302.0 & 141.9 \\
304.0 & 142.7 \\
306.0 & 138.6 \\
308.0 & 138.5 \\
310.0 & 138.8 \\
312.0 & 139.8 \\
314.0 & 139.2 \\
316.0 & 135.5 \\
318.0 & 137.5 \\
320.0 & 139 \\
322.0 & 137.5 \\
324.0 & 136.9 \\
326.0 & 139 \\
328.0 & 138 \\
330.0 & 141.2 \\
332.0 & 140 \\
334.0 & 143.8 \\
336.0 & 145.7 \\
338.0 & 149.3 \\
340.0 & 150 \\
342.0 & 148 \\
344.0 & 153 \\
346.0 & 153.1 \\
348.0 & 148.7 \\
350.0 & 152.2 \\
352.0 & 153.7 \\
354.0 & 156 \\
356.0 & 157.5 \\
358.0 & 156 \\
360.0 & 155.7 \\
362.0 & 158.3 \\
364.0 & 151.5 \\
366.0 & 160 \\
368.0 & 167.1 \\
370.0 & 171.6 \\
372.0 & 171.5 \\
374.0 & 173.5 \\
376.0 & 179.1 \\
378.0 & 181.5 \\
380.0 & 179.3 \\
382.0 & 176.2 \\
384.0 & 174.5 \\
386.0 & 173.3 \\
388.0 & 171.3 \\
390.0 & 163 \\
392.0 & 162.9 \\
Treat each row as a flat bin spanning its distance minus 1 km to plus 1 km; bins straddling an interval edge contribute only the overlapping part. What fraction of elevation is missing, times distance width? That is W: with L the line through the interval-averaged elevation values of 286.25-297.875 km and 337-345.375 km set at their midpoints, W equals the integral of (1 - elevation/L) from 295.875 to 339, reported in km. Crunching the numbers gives 1.8 km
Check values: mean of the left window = 142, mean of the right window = 150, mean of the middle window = 140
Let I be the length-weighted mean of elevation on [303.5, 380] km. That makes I 151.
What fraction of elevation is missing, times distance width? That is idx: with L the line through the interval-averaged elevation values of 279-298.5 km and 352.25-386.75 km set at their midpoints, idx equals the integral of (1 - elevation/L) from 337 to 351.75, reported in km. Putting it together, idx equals 0.8 km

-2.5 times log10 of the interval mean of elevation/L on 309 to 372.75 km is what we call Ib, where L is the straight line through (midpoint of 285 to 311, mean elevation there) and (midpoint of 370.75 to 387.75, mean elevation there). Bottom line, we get 0.076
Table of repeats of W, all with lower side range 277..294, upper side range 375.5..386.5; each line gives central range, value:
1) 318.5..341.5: 2.7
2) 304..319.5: 1.6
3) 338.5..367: 2.5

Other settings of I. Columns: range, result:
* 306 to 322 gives 138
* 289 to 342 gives 141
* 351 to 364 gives 156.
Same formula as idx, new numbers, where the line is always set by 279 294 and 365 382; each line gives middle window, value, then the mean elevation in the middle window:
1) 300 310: 0.7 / 140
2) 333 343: 0.9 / 147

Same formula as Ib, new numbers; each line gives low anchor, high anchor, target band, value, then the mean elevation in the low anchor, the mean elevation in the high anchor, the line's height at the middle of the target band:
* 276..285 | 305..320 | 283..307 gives 0.020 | 151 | 138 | 145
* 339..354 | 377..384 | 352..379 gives 0.016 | 152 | 178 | 167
